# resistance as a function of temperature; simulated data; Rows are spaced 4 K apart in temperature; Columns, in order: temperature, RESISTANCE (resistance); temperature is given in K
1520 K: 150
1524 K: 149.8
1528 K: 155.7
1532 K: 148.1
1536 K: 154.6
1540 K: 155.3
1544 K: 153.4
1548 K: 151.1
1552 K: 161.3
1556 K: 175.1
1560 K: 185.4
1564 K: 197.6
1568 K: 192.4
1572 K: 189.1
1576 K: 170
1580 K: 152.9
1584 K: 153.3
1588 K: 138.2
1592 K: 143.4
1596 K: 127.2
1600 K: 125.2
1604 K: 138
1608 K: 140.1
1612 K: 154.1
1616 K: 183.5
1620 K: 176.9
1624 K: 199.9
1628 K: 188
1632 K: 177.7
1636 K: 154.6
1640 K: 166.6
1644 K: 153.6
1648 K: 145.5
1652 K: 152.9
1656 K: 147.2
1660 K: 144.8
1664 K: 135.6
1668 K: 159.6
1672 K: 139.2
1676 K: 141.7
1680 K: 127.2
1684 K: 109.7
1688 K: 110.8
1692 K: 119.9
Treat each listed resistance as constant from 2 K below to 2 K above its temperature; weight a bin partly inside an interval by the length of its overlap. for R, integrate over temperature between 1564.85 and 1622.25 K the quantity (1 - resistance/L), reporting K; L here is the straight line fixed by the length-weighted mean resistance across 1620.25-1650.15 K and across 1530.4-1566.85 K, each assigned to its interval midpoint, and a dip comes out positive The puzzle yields 3.64 K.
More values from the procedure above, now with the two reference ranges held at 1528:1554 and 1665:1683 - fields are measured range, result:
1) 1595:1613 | 1.3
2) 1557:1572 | -3.8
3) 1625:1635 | -2.6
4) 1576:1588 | -0.3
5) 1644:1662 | -0.8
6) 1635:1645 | -1.1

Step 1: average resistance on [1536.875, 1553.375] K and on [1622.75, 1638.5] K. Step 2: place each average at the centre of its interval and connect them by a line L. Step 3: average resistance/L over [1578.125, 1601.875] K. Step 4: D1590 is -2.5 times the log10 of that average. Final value 0.19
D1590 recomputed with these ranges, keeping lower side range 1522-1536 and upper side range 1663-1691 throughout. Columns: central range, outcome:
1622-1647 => -0.25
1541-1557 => -0.07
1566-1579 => -0.24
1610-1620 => -0.21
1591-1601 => 0.09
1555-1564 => -0.24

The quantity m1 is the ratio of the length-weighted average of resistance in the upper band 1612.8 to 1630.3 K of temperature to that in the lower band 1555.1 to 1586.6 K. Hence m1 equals 1.0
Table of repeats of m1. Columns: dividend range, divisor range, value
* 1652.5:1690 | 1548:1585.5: 0.78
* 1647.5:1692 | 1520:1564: 0.85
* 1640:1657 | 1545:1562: 0.91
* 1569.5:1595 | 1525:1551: 1.03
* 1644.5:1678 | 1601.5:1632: 0.87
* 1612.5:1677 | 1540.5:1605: 1.00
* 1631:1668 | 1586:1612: 1.12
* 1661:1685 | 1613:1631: 0.74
